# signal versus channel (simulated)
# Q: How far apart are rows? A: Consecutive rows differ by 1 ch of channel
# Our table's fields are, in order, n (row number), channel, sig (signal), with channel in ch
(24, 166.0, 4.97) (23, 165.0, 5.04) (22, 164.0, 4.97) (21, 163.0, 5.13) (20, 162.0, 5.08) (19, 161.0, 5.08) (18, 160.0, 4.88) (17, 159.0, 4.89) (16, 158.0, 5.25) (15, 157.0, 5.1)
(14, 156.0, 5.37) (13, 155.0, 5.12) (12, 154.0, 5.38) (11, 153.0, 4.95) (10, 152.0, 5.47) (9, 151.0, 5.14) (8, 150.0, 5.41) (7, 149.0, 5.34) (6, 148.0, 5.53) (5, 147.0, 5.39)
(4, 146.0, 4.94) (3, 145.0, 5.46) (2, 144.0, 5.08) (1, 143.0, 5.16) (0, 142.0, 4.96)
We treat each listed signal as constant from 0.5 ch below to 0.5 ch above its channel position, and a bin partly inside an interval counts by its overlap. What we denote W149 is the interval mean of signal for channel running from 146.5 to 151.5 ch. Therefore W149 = 5.36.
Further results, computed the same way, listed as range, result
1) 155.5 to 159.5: 5.15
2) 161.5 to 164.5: 5.06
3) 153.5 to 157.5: 5.24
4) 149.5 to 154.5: 5.27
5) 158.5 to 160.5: 4.88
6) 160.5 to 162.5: 5.08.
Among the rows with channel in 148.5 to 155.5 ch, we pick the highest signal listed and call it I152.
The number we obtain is 5.47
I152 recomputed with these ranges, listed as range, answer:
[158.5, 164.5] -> 5.13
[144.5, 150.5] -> 5.53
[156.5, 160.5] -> 5.25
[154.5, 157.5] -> 5.37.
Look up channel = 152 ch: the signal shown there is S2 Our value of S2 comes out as 5.47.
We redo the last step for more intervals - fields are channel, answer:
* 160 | 4.88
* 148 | 5.53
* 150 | 5.41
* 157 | 5.1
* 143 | 5.16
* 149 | 5.34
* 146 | 4.94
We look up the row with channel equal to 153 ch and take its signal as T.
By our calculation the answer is 4.95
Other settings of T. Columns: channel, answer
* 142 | 4.96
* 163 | 5.13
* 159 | 4.89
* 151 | 5.14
